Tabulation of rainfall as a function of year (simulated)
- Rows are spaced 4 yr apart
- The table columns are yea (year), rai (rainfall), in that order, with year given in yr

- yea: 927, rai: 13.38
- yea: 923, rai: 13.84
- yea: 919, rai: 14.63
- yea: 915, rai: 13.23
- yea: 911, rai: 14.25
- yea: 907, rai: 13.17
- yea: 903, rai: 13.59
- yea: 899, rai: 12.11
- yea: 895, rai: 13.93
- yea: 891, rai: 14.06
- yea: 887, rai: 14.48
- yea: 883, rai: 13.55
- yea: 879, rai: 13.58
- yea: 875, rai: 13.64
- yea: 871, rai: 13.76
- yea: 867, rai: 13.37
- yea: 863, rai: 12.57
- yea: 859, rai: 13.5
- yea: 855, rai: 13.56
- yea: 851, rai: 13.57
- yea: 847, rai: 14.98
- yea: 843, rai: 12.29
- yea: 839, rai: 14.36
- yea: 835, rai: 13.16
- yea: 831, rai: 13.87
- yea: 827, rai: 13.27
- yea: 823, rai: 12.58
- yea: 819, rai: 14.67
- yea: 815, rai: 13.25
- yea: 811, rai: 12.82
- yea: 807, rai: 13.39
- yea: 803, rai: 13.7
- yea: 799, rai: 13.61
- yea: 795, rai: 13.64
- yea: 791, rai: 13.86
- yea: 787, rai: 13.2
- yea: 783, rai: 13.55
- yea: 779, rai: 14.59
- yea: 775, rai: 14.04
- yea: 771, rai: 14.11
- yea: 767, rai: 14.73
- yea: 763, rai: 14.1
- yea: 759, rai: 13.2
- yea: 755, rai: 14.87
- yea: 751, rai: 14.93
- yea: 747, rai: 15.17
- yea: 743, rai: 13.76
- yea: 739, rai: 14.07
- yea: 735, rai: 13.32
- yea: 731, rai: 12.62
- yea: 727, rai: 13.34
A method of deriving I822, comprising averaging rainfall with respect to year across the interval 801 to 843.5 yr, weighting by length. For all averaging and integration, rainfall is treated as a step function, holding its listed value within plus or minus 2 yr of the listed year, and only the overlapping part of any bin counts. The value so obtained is 13.4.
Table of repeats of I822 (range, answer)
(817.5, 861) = 13.6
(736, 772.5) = 14.3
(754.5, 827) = 13.7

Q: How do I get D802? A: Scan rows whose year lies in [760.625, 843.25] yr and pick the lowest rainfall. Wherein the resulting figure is 12.29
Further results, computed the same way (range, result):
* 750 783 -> 13.2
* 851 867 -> 12.57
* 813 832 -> 12.58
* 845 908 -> 12.11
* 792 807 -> 13.39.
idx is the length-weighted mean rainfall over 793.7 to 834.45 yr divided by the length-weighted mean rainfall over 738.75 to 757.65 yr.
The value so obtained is 0.9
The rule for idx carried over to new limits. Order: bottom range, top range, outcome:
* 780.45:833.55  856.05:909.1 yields 1.00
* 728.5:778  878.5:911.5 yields 0.97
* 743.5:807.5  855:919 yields 0.96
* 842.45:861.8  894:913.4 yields 0.98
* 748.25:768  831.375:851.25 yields 0.95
